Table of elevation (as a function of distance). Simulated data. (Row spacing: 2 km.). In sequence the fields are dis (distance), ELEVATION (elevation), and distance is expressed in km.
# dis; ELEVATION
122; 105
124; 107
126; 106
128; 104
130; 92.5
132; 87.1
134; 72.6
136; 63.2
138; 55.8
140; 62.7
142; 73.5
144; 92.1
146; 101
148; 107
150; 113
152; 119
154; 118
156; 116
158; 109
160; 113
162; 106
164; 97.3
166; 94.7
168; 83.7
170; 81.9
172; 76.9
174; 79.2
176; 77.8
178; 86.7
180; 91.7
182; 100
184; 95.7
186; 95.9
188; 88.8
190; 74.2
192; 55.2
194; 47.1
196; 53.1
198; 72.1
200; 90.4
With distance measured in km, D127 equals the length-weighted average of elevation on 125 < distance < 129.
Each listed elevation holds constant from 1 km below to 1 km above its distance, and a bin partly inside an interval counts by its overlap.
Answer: 105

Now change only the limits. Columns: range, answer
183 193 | 82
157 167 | 104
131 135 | 79.8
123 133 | 99.3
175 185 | 90.4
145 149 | 104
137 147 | 77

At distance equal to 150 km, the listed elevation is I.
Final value 113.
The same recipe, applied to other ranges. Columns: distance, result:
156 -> 116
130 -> 92.5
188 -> 88.8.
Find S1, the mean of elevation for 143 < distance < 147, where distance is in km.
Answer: 96.5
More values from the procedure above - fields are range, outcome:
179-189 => 94.4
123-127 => 106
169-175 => 79.3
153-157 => 117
